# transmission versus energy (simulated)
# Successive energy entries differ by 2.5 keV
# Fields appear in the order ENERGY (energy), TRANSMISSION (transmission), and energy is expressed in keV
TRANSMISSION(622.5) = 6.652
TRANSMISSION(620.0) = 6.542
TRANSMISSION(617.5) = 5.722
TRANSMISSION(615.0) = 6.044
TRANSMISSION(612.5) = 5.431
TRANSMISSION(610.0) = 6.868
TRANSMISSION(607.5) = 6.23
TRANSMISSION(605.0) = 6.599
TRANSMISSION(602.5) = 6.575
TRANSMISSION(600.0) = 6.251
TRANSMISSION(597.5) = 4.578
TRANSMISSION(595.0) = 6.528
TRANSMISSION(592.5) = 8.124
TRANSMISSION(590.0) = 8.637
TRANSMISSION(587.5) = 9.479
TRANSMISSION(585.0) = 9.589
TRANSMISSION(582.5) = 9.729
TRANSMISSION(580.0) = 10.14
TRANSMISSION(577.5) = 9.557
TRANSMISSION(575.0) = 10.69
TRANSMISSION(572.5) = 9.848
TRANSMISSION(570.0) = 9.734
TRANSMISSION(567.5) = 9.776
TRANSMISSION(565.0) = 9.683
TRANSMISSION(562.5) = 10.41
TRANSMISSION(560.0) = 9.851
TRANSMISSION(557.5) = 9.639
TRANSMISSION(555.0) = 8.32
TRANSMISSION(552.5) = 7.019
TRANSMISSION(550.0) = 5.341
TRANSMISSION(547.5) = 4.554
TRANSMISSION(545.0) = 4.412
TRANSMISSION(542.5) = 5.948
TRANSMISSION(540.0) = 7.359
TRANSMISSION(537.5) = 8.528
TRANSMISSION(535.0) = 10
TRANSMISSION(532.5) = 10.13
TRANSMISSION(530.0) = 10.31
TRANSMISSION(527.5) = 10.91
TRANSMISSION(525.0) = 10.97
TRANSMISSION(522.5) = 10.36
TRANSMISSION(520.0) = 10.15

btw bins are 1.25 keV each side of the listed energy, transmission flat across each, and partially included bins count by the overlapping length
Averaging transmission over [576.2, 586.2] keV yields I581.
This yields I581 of 9.76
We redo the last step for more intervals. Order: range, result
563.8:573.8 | 9.77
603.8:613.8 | 6.28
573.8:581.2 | 10.1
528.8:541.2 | 9.27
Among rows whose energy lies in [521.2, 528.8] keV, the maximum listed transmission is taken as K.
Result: 10.97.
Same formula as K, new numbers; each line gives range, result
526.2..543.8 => 10.91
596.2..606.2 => 6.599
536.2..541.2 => 8.528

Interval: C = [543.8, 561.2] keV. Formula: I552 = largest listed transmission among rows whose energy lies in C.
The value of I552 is 9.851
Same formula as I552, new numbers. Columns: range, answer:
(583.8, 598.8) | 9.589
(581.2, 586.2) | 9.729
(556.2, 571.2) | 10.41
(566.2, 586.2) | 10.69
